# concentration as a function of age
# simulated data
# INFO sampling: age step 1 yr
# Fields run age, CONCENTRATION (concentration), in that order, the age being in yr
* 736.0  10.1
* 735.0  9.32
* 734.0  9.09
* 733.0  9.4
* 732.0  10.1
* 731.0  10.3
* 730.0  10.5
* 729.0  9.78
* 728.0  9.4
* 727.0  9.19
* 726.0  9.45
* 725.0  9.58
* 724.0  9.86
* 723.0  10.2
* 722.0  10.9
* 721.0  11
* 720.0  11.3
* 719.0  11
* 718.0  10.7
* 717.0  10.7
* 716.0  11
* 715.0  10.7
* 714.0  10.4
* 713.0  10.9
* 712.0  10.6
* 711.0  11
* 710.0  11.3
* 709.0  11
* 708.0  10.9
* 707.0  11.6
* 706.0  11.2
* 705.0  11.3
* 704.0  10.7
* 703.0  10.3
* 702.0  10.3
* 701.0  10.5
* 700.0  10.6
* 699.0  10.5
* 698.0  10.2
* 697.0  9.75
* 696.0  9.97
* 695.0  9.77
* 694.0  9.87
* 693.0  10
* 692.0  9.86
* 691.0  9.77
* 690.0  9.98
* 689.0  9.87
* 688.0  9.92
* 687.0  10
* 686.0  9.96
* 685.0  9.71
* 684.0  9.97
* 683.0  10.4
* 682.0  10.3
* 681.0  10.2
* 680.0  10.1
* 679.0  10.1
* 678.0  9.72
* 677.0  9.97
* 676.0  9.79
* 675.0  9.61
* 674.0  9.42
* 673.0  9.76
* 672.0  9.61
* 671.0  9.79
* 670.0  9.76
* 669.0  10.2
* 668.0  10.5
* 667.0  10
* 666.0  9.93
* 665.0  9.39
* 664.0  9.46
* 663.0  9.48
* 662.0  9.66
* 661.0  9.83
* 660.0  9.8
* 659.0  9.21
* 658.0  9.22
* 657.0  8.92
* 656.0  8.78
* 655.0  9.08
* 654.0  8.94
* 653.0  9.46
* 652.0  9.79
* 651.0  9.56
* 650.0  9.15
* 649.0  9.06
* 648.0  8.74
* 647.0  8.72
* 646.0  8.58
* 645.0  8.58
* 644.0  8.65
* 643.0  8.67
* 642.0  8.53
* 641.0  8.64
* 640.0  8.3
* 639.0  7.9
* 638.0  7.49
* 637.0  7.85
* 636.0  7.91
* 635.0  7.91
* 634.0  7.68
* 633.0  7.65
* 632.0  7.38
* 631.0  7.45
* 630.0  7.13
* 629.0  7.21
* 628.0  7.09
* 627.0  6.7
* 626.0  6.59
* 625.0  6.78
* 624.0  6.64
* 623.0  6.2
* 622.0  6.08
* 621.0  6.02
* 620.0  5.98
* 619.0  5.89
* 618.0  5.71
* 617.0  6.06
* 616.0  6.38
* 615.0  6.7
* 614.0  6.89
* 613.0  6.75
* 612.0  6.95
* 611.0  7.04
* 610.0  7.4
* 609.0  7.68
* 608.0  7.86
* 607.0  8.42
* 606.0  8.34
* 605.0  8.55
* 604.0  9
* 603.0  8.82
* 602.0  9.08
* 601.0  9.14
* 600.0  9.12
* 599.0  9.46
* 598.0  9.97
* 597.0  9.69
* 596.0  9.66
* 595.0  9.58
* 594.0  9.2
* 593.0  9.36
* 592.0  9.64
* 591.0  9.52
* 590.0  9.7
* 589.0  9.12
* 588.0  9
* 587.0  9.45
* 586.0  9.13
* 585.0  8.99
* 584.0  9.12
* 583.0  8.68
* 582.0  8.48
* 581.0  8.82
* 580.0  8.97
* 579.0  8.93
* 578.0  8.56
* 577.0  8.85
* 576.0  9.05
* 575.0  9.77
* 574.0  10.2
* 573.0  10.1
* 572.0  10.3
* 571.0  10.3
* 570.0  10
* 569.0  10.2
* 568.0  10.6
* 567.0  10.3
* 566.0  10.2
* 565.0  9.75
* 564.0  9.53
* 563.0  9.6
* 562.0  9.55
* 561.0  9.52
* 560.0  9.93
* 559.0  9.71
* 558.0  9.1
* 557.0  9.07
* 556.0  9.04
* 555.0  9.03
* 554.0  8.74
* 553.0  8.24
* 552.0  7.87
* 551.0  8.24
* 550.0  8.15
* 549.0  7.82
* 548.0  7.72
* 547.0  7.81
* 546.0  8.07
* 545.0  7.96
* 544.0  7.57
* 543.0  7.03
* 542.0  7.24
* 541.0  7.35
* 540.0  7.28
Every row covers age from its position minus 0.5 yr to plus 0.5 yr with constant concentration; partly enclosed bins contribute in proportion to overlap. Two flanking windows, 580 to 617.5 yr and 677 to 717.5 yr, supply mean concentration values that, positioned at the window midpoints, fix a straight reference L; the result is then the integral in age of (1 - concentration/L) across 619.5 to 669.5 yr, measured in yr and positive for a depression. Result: 5.6 yr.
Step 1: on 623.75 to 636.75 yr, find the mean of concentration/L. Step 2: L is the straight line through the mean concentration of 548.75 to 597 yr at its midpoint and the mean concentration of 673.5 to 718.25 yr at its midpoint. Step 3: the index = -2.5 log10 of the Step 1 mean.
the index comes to 0.32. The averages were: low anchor 9.32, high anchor 10.3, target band 7.26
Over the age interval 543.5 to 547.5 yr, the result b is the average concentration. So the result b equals 7.85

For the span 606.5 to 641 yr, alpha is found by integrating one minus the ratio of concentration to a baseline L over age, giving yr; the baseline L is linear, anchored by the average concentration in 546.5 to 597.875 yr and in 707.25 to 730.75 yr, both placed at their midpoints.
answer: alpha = 9.3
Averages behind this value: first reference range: 9.26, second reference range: 10.5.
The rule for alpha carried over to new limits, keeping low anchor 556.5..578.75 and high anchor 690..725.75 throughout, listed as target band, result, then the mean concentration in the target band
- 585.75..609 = 1.8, 9.13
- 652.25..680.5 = 1.8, 9.63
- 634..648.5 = 2.6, 8.3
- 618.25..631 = 4.5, 6.55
